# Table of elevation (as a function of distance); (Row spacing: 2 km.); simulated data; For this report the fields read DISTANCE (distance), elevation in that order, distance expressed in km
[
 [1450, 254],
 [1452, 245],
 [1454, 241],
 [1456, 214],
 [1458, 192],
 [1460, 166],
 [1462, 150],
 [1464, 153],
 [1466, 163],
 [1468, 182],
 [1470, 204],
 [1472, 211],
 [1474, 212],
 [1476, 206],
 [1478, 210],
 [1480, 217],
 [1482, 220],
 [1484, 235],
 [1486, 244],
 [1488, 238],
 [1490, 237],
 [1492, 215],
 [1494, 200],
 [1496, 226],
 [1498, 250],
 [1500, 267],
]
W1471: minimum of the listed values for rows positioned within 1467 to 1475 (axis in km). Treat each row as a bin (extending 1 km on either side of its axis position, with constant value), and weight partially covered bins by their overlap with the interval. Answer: 182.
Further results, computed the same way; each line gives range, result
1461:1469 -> 150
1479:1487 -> 217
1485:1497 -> 200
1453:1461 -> 166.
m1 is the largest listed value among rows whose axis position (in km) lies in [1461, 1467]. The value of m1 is 163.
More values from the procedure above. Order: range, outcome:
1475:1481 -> 217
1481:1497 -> 244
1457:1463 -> 192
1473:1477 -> 212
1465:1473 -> 211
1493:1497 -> 226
